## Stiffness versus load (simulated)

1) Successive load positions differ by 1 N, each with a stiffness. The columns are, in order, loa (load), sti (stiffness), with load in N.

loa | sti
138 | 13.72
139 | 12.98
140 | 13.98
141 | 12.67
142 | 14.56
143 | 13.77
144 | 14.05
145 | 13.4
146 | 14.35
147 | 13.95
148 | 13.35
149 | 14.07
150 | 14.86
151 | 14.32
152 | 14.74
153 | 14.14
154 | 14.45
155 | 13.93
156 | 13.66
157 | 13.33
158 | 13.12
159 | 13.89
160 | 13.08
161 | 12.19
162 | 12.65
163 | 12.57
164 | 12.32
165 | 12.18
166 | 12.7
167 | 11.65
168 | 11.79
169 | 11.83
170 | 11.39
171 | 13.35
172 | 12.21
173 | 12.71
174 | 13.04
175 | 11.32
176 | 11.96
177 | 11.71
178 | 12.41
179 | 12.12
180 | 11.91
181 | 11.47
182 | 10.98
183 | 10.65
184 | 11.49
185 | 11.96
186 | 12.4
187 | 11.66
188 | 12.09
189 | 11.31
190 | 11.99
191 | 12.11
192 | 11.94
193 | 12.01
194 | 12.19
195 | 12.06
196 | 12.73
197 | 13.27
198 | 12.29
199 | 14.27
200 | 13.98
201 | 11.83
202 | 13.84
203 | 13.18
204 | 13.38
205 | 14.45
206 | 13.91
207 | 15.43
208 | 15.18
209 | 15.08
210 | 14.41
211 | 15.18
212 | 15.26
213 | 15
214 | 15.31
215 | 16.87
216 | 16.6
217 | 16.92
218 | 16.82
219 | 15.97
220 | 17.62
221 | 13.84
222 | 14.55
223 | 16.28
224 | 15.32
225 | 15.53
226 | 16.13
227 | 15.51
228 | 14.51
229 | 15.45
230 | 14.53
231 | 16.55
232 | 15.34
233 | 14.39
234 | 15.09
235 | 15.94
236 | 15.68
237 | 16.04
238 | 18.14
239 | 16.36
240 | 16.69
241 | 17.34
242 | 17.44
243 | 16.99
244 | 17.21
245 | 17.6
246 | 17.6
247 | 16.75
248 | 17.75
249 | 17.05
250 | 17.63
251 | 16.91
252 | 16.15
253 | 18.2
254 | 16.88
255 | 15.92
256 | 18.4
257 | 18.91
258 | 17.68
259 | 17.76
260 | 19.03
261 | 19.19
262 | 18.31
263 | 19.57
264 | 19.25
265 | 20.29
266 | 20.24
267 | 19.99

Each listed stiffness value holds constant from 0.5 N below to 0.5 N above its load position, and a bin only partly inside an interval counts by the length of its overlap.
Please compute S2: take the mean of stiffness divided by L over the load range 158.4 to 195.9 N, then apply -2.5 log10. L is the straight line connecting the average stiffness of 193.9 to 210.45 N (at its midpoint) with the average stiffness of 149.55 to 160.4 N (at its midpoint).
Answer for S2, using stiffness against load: 0.14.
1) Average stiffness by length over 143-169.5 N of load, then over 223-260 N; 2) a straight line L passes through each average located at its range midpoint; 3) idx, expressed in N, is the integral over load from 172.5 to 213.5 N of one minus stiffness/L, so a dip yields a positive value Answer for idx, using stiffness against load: 5.4 N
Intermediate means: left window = 13.3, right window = 16.6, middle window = 12.8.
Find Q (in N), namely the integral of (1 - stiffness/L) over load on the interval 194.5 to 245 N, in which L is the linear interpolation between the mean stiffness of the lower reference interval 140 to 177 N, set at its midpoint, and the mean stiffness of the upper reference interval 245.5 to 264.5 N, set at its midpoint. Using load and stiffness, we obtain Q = 2.8 N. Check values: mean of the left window 13.1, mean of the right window 17.8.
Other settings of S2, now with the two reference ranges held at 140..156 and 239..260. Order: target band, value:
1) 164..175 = 0.201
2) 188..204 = 0.232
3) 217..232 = 0.060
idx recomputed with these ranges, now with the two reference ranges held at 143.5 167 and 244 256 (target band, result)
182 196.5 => 2.9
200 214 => 1.1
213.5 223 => -0.1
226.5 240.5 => 0.7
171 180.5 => 1.4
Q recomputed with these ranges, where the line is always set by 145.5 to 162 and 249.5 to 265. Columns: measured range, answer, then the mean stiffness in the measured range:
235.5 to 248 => 0.3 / 17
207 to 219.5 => 0.4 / 15.7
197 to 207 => 1.4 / 13.5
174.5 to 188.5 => 3.0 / 11.7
